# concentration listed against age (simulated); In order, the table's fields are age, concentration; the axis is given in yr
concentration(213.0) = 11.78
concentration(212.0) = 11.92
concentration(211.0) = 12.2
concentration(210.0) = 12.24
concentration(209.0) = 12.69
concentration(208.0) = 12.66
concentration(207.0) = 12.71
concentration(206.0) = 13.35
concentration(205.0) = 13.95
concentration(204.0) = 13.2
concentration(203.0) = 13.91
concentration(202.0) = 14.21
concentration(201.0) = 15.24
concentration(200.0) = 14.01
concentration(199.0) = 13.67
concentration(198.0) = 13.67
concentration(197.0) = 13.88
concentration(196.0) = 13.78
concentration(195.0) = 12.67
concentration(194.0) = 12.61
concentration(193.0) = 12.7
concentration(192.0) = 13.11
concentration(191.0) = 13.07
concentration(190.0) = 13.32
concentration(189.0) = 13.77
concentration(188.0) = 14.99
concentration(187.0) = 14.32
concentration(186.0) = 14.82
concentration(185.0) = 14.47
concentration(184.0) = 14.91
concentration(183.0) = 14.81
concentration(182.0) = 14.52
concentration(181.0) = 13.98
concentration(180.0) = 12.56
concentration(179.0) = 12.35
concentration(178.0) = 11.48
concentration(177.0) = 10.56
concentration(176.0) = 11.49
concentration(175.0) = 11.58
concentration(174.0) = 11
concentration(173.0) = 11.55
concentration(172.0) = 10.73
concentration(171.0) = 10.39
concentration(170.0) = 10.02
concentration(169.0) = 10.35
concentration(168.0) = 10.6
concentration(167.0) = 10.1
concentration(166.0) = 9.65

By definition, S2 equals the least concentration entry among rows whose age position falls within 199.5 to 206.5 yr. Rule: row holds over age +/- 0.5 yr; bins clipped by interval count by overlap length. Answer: 13.2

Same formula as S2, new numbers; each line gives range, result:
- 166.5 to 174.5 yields 10.02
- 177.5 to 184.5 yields 11.48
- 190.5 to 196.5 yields 12.61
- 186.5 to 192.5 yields 13.07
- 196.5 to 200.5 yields 13.67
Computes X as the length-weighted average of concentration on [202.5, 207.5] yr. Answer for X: 13.4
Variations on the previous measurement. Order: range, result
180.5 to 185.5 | 14.5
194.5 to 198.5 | 13.5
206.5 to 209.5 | 12.7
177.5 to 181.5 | 12.6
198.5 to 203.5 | 14.2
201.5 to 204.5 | 13.8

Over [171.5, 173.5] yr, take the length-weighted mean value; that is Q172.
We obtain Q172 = 11.1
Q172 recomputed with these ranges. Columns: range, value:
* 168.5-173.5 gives 10.6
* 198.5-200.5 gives 13.8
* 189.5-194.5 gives 13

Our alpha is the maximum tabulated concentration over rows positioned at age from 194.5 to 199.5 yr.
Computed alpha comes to 13.88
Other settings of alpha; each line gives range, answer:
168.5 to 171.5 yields 10.39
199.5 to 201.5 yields 15.24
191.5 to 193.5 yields 13.11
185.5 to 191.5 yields 14.99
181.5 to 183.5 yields 14.81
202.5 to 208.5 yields 13.95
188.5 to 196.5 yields 13.78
